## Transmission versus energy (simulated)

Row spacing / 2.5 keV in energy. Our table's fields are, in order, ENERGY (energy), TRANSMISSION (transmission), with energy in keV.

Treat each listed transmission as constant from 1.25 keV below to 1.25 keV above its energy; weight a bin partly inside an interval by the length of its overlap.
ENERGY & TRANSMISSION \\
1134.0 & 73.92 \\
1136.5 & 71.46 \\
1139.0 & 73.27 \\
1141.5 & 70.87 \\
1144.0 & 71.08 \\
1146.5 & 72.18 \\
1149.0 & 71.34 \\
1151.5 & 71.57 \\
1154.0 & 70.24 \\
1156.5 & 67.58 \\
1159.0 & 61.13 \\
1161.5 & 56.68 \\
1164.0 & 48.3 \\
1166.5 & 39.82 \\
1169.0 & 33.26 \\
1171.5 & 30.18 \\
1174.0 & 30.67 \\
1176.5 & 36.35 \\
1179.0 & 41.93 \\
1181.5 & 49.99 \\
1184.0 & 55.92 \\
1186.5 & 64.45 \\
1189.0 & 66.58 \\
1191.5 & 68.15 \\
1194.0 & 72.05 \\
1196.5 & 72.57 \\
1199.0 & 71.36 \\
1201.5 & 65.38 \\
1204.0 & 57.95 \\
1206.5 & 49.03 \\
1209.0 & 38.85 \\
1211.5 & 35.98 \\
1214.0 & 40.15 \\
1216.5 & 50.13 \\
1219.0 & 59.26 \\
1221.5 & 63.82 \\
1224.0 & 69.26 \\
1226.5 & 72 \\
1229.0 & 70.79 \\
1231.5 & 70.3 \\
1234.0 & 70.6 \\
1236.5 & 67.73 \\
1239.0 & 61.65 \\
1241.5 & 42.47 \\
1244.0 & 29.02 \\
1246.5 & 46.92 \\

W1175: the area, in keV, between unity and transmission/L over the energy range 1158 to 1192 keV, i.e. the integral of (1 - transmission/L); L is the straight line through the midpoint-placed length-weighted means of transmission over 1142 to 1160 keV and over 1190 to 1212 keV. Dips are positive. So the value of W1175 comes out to 8.6 keV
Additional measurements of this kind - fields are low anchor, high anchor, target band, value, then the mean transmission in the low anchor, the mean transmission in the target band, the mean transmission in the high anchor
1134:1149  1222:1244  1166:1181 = 7.2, 71.9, 35.9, 63.5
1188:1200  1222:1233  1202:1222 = 5.9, 70.2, 49.5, 70.1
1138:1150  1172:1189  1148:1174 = 3.3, 71.7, 53.7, 47.3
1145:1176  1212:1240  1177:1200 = -1.5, 54.1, 61.6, 62.5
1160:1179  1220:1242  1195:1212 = -1.0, 39.8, 57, 66.1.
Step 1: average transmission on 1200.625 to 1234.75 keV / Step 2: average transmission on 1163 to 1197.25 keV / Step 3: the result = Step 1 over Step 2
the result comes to 1.15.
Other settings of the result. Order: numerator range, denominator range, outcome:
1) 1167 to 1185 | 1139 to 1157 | 0.56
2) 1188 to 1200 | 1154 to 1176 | 1.49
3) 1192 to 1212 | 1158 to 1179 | 1.41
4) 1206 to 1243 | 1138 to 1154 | 0.80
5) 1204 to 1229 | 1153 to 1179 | 1.16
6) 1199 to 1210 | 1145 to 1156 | 0.78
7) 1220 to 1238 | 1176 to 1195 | 1.20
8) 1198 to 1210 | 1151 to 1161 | 0.85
